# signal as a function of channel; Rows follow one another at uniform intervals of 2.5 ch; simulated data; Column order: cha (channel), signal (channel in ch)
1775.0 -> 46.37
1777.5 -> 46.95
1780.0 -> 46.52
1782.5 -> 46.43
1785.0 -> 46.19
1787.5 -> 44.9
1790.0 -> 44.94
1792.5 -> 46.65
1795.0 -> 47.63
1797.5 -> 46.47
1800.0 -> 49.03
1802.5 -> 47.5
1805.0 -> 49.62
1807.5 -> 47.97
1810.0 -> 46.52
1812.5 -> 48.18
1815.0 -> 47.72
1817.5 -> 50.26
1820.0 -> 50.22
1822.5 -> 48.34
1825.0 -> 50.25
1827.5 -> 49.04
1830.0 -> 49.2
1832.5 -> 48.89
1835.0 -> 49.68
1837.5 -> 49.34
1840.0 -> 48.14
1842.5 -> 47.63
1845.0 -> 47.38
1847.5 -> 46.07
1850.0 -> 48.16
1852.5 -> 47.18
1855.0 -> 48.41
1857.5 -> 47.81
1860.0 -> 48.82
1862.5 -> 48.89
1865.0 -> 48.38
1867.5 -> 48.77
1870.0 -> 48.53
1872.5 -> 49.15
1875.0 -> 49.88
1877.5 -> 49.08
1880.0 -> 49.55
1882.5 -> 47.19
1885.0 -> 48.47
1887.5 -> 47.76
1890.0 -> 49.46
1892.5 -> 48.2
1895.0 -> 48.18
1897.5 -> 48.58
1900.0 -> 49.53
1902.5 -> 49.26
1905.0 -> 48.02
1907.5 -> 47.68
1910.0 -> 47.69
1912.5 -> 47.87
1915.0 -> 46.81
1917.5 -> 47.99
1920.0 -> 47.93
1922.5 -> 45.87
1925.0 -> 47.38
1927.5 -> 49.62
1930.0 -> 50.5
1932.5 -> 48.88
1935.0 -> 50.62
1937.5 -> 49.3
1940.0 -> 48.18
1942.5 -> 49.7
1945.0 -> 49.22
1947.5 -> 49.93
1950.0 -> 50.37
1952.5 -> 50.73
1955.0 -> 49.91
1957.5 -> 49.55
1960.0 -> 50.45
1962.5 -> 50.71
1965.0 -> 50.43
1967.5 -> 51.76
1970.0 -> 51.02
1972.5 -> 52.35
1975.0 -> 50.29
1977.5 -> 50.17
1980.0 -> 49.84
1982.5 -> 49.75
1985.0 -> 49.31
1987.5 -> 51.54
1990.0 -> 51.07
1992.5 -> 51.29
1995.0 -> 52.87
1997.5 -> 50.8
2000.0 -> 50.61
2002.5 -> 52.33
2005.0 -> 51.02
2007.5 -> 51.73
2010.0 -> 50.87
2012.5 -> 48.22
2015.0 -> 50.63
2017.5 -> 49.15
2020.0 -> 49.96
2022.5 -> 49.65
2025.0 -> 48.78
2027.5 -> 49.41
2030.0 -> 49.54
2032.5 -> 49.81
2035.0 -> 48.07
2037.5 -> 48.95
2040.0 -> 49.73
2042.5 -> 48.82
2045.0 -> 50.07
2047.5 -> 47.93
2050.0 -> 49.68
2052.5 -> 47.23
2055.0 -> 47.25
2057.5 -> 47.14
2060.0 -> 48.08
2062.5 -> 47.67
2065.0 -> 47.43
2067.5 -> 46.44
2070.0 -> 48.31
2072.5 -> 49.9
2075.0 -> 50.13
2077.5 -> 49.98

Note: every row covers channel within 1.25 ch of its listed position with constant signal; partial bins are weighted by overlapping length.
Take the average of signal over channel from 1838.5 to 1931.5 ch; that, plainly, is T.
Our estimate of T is 48.3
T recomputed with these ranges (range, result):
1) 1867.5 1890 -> 48.7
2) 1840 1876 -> 48.2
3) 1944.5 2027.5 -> 50.5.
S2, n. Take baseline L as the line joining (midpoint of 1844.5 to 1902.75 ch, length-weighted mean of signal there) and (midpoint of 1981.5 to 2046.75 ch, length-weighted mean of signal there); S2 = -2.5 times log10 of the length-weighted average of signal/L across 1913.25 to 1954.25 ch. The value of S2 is 0.01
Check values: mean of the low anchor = 48.4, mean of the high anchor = 50.1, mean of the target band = 48.9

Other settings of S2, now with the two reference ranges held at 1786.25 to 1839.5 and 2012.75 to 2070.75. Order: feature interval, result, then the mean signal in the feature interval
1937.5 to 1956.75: -0.027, 49.7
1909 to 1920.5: 0.018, 47.6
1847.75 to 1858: 0.013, 47.7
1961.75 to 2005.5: -0.052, 51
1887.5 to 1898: -0.003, 48.5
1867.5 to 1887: -0.010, 48.8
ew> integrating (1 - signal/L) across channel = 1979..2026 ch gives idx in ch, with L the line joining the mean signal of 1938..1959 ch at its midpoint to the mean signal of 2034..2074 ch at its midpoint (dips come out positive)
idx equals -1.5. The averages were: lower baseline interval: 49.7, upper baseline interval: 48.3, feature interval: 50.5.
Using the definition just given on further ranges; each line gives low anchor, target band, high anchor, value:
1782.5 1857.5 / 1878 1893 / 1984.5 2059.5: 0.02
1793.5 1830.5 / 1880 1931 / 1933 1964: 1.26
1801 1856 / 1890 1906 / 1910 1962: 0.04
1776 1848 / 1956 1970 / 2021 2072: -0.67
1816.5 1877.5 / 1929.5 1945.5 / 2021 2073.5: -0.27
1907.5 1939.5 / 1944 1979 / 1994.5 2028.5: -0.91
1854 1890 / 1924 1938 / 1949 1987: 0.10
